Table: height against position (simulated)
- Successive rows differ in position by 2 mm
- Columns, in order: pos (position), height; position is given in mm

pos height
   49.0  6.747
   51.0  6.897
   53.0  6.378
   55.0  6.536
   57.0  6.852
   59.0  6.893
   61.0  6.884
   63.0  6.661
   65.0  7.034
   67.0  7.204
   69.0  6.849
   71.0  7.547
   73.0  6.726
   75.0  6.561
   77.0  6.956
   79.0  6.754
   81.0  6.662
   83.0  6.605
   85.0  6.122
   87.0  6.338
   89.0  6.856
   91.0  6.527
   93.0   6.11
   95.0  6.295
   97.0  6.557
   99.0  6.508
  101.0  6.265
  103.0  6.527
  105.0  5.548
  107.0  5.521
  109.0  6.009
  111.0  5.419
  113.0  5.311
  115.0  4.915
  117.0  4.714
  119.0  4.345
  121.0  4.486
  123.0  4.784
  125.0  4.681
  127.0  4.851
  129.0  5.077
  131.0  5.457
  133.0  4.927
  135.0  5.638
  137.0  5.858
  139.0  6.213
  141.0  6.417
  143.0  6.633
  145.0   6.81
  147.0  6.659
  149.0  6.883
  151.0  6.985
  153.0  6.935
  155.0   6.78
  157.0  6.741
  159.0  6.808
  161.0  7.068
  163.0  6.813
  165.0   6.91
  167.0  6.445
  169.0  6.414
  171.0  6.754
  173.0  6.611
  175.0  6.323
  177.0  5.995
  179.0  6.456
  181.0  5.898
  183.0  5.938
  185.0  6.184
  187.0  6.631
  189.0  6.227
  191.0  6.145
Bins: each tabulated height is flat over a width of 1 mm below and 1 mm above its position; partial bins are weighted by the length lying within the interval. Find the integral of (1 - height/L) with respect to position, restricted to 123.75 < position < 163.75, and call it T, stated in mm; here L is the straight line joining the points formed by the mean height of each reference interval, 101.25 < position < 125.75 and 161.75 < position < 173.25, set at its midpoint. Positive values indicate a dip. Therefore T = -0.9 mm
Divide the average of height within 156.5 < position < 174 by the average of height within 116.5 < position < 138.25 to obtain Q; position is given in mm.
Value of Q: 1.3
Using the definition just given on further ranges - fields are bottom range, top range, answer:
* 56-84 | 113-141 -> 0.75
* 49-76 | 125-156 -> 0.89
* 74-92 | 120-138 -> 0.77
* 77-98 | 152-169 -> 1.04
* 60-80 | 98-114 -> 0.85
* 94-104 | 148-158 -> 1.07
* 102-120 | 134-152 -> 1.20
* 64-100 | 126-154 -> 0.91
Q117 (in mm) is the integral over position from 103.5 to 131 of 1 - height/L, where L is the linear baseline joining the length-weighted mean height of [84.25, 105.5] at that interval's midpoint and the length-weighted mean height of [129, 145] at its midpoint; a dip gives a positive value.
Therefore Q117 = 4.6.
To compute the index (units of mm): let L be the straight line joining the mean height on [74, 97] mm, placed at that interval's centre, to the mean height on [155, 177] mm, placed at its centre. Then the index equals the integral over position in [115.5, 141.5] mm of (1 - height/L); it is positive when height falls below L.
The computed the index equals 5.68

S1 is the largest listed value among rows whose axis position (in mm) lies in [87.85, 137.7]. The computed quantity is 6.856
